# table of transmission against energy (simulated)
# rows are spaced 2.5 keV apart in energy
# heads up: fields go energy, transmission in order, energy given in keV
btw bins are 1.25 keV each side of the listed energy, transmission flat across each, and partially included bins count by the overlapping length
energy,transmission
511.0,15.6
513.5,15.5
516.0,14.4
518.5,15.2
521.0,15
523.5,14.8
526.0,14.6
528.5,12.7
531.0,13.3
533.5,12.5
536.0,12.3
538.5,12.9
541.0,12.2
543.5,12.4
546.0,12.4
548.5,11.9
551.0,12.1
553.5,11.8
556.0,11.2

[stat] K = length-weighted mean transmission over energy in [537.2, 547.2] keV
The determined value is 12.5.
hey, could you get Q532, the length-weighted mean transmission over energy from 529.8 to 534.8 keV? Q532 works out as 12.9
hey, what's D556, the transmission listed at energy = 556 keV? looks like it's 11.2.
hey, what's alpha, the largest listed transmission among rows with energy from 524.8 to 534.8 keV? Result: 14.6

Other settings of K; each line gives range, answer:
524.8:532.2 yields 13.5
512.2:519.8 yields 15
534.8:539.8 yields 12.6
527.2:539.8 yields 12.7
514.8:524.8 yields 14.9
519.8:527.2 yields 14.8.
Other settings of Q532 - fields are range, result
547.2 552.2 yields 12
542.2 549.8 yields 12.2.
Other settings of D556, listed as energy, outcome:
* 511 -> 15.6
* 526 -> 14.6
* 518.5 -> 15.2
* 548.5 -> 11.9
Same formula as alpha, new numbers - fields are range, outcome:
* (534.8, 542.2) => 12.9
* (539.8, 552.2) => 12.4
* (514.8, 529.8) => 15.2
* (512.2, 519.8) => 15.5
